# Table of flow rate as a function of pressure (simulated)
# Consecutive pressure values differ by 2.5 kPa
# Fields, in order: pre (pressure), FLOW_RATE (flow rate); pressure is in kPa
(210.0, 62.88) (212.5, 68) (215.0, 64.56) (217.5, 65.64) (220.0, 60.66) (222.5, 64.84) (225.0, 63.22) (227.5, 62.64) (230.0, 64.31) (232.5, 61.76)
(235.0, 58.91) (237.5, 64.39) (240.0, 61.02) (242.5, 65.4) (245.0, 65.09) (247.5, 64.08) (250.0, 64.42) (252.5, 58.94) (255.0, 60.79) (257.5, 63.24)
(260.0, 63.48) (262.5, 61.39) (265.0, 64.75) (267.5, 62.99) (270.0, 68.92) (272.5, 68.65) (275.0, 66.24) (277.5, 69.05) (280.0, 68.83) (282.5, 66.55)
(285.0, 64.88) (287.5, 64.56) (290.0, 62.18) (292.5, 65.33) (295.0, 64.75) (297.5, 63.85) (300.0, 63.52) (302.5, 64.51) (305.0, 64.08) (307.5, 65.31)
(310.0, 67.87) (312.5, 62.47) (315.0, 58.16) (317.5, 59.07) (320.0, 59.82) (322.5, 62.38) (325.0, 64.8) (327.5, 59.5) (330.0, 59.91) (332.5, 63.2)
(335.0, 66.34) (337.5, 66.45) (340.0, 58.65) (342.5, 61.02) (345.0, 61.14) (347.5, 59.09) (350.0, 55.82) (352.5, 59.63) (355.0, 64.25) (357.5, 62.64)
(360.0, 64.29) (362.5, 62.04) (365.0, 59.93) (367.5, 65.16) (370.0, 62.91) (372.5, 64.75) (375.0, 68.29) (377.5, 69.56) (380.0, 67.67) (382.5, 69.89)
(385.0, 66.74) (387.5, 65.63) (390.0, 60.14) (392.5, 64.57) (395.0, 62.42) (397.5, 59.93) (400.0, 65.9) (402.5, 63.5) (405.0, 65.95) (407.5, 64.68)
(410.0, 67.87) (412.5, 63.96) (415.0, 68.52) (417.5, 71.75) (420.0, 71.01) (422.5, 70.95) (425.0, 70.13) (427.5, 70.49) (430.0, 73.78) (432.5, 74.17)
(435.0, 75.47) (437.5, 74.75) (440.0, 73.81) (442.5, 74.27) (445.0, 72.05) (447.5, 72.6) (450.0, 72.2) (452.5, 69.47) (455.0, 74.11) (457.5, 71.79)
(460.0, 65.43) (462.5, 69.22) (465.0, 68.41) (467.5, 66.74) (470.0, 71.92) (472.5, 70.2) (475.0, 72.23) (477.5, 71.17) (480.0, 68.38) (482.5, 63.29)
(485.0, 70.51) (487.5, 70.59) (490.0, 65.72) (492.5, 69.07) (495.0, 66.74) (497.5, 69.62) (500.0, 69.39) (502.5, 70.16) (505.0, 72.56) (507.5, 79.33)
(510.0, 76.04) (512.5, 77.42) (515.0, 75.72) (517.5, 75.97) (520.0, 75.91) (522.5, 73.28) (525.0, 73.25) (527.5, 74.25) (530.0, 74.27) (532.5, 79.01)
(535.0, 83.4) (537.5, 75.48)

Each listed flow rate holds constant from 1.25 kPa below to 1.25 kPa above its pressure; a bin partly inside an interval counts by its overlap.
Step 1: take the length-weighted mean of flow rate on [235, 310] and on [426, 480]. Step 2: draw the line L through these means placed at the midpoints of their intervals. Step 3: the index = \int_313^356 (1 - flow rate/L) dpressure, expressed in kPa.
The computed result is 3.7 kPa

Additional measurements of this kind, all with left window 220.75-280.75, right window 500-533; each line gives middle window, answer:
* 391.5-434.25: 1.8 kPa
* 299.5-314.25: 0.4 kPa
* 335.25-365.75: 3.0 kPa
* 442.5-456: 0.0 kPa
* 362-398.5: 2.4 kPa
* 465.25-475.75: 0.4 kPa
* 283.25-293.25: 0.2 kPa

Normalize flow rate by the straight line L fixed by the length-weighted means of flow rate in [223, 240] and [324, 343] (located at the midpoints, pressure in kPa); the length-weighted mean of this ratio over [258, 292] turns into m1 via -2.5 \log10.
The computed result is -0.05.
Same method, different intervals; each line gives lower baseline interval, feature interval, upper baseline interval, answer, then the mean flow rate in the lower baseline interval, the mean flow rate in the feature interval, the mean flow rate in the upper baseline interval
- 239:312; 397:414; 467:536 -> 0.07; 64.6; 64.8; 72.4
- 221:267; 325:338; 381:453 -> 0.05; 62.9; 63.1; 68.8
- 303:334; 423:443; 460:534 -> -0.08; 62.3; 73.2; 71.7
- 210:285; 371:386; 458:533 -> 0.00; 64.2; 67.8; 71.5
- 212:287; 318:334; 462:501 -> 0.07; 64.2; 61.6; 68.9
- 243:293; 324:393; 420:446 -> 0.10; 64.7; 63.3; 72.9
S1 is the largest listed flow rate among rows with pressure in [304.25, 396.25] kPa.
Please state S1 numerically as 69.89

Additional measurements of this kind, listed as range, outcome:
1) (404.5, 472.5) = 75.47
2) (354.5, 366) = 64.29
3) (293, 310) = 67.87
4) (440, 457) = 74.27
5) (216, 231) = 65.64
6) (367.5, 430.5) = 73.78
